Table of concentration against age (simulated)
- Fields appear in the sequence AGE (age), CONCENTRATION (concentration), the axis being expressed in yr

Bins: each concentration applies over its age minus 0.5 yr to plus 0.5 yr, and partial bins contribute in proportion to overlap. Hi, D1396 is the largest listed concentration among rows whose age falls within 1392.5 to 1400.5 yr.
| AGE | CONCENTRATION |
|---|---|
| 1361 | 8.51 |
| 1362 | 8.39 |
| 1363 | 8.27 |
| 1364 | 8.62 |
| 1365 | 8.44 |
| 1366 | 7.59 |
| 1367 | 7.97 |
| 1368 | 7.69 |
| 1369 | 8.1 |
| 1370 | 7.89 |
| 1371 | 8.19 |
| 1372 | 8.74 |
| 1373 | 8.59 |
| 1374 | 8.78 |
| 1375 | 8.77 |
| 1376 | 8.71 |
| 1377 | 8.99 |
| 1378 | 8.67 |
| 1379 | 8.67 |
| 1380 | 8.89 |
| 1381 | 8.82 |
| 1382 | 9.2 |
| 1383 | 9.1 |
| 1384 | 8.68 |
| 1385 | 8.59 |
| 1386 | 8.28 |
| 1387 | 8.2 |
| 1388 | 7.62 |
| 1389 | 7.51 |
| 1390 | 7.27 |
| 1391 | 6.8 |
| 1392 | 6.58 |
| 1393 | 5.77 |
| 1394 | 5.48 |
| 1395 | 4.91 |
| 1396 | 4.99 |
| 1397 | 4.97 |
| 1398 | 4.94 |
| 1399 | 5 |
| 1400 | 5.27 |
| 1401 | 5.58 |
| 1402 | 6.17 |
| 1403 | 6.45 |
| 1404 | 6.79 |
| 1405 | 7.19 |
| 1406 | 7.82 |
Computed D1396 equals 5.77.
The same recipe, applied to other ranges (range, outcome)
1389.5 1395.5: 7.27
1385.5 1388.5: 8.28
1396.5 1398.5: 4.97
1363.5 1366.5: 8.62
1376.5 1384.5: 9.2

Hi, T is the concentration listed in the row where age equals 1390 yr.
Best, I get 7.27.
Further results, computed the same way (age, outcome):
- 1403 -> 6.45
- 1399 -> 5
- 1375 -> 8.77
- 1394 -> 5.48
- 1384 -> 8.68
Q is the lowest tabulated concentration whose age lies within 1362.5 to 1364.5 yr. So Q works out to 8.27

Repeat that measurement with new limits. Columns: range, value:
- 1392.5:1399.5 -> 4.91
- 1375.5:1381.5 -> 8.67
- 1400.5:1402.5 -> 5.58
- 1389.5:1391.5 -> 6.8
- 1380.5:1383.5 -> 8.82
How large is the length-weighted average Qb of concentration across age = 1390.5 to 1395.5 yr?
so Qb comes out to 5.91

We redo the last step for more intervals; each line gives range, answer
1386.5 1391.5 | 7.48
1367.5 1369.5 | 7.89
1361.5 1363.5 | 8.33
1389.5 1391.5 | 7.04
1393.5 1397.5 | 5.09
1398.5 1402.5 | 5.5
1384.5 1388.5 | 8.17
